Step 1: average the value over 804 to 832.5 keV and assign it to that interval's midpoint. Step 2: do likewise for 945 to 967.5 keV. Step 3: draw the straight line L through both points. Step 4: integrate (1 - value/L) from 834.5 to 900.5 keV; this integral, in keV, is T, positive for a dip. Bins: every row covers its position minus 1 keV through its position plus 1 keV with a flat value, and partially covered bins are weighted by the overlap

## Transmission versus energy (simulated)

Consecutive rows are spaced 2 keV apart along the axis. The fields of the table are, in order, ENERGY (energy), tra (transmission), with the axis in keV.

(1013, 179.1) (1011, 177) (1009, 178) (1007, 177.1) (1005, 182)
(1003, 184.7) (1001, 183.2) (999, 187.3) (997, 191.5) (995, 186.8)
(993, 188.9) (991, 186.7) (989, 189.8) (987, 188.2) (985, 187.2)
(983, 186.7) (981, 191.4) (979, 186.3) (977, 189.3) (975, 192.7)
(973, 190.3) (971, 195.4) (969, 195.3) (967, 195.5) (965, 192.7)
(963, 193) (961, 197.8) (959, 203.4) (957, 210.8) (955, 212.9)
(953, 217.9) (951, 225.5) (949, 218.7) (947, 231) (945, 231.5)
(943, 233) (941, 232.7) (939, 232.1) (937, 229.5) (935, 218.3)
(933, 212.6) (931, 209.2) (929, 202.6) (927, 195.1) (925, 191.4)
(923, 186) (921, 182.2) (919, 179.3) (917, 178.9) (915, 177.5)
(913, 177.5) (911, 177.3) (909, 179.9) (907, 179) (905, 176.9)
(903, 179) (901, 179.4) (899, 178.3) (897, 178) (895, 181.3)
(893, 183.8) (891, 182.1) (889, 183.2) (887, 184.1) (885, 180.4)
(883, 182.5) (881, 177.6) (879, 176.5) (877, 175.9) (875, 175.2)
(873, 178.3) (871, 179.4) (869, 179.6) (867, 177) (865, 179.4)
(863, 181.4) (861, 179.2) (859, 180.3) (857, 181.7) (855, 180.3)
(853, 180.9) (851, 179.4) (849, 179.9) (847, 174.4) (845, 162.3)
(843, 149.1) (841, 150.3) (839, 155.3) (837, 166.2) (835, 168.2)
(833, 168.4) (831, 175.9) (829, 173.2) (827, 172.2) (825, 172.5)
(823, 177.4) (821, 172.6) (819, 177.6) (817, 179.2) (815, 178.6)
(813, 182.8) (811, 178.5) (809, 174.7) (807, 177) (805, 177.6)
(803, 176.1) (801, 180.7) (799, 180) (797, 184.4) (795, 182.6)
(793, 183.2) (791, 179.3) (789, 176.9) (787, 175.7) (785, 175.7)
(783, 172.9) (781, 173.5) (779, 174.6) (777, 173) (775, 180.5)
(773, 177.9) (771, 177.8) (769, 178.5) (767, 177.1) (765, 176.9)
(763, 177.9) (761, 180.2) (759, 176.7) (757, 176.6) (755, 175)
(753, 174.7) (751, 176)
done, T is 4.4 keV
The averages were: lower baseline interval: 176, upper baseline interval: 210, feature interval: 176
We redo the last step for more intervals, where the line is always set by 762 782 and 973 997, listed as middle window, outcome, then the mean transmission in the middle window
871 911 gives 0.9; 179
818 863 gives 2.2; 172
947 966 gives -2.3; 209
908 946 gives -3.2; 201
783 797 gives -0.1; 179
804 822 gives 0.1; 178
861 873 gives 0.2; 179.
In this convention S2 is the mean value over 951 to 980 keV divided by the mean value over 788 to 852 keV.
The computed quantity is 1.1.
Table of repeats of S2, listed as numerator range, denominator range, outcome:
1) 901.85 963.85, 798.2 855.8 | 1.17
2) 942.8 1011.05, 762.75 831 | 1.11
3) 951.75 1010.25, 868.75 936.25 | 1.04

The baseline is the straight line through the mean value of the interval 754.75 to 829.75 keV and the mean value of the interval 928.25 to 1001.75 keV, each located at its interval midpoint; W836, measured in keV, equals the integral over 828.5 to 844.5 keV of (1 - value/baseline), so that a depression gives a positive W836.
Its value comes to 1.8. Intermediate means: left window 177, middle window 163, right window 203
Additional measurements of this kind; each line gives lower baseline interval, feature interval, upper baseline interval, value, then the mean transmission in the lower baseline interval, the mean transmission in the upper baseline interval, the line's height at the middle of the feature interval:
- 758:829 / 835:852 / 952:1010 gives 1.54 keV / 177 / 192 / 181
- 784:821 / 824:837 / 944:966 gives 0.96 keV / 179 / 212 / 185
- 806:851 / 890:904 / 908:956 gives 0.99 keV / 171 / 206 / 194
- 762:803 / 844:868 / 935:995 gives 1.34 keV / 178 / 204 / 189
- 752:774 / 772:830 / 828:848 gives -2.25 keV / 177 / 164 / 171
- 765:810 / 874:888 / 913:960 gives 1.29 keV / 178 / 209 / 197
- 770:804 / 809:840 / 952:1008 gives 1.27 keV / 178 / 192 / 181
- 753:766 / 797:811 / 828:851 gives -0.58 keV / 177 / 166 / 171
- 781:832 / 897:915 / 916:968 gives 1.95 keV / 177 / 208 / 200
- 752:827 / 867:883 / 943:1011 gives 0.71 keV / 177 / 196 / 186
